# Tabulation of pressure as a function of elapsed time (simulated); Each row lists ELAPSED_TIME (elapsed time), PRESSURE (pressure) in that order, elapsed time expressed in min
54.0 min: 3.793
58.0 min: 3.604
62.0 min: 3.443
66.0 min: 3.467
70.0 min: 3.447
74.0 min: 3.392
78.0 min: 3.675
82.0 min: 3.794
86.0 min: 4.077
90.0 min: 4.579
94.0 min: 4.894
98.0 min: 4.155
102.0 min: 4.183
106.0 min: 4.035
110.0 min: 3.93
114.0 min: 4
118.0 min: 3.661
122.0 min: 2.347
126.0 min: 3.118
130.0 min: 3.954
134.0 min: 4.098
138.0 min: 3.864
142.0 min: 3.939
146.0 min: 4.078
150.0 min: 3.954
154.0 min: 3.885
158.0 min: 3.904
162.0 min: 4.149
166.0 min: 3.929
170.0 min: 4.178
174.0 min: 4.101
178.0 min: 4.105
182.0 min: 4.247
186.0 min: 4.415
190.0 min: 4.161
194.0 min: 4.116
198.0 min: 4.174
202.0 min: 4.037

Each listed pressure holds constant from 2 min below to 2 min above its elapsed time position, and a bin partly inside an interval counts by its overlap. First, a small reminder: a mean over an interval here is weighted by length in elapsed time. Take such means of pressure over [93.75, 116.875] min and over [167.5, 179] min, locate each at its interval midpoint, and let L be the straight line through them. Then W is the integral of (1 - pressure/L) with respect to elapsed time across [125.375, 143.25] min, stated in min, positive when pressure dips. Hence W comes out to 1.2 min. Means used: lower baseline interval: 4.13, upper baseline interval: 4.12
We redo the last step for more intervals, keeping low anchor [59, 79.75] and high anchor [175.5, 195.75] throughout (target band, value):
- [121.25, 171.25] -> 1.7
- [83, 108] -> -4.5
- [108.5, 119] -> -0.3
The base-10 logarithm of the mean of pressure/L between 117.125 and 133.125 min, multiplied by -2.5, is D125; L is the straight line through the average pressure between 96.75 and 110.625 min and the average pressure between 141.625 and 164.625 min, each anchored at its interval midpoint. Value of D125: 0.22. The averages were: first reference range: 4.09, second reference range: 3.99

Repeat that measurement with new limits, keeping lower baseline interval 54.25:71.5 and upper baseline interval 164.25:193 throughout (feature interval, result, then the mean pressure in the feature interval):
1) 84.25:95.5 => -0.22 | 4.51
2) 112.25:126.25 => 0.17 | 3.29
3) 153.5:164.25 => 0.02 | 3.99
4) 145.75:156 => 0.01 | 3.95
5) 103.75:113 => -0.06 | 3.99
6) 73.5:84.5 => -0.02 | 3.67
